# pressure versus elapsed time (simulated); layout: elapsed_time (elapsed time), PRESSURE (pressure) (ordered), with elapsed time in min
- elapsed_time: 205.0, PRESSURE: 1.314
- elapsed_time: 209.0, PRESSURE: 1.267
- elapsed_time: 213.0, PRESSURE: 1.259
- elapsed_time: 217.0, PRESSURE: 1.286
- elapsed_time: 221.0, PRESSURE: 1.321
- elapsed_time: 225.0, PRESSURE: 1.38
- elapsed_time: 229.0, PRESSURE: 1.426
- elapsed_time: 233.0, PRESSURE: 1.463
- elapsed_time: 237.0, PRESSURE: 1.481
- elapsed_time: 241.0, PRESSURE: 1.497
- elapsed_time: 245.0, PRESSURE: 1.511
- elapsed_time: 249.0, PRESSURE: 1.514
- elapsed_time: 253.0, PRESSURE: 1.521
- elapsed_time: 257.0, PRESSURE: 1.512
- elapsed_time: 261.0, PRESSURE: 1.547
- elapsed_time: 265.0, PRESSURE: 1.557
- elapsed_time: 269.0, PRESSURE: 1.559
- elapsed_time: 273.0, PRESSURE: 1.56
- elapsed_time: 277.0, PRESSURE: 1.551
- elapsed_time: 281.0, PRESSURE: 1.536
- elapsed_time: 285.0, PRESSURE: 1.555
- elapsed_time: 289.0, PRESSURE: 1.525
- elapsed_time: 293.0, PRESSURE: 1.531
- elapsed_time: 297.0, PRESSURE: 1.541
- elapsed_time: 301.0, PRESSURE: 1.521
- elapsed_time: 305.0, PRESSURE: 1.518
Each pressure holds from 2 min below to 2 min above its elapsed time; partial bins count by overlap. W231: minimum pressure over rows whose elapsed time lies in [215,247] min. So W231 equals 1.286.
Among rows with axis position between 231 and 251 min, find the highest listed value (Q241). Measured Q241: 1.514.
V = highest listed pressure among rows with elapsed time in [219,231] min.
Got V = 1.426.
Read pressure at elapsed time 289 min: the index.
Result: 1.525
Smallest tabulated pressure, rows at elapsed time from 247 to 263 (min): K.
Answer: 1.512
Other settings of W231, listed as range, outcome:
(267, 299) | 1.525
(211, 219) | 1.259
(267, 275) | 1.559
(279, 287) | 1.536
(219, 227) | 1.321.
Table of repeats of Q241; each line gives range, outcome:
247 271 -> 1.559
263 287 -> 1.56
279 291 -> 1.555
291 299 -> 1.541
